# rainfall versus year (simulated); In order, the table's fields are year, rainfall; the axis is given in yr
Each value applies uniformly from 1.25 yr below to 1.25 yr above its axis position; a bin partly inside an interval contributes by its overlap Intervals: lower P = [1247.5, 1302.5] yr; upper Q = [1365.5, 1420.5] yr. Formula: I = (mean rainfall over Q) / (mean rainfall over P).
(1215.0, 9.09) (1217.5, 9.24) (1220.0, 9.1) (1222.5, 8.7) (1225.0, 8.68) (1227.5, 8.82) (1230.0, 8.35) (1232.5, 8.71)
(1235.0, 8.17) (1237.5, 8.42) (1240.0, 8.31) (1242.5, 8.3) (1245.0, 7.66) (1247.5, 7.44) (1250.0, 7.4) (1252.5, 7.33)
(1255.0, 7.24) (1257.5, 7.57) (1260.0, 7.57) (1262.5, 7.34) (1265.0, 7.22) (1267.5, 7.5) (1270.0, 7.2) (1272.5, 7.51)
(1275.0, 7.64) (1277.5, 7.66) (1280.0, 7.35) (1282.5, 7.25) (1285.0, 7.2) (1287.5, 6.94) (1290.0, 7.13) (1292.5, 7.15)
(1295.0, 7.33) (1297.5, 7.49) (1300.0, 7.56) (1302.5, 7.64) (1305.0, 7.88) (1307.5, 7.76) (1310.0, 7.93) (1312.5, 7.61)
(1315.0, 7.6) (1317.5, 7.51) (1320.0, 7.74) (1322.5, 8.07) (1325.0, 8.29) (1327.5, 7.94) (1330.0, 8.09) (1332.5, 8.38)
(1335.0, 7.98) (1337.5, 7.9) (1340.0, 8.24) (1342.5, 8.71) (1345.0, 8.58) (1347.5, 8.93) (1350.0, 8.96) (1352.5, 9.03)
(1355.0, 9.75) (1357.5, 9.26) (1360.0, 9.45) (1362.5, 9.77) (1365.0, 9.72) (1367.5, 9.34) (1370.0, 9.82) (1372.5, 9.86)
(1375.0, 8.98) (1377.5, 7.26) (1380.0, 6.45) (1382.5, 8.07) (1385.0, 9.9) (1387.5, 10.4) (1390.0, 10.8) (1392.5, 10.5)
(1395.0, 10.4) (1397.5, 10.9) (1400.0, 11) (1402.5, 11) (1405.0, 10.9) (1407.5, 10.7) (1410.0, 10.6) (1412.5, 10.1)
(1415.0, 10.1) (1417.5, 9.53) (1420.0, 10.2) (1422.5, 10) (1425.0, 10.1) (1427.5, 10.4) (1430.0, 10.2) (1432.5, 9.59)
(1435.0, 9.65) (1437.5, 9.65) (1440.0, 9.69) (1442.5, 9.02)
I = 1.34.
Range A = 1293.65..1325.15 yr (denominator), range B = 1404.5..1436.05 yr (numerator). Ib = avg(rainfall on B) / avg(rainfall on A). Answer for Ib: 1.32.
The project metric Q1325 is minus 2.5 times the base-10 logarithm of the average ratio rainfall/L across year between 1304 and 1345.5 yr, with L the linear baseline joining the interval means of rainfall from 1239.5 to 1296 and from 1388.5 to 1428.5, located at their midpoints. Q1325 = 0.09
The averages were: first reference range 7.43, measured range 8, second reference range 10.5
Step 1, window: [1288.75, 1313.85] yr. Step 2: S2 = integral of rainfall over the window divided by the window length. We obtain 7.55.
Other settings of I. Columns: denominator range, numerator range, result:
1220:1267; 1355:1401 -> 1.20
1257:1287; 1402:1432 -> 1.39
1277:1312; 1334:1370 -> 1.21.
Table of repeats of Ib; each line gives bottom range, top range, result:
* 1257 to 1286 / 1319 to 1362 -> 1.16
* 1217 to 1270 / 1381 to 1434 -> 1.28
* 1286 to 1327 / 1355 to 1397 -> 1.24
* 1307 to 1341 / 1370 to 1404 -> 1.22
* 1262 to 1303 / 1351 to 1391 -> 1.25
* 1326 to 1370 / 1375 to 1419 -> 1.12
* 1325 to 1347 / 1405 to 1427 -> 1.24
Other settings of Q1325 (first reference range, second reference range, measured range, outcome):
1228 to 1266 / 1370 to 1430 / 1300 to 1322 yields 0.13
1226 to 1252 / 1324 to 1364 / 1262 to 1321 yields 0.13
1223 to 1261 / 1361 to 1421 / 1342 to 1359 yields 0.03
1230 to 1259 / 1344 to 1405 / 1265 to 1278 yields 0.11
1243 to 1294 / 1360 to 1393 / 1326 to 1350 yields 0.03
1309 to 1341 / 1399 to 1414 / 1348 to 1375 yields -0.03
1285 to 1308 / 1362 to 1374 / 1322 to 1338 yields 0.05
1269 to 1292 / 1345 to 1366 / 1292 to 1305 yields 0.04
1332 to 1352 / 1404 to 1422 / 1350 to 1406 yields -0.03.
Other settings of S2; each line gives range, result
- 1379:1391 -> 9.14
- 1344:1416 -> 9.68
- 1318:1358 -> 8.46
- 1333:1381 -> 8.85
